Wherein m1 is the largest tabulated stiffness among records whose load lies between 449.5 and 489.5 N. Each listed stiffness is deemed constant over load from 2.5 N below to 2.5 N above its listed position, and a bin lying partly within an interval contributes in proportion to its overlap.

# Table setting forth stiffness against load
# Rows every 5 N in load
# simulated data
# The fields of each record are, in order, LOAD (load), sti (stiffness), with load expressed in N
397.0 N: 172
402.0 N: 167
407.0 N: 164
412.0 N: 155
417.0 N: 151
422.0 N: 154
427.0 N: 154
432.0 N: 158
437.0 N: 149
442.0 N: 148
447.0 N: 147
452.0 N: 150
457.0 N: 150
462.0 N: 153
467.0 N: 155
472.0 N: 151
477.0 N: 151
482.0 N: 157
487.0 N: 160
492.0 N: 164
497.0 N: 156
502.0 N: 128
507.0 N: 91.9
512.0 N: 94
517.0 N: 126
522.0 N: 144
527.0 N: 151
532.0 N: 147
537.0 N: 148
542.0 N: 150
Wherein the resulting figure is 160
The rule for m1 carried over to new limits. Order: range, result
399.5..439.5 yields 167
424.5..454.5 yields 158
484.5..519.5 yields 164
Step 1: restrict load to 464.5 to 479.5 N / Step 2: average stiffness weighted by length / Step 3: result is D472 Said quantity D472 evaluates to 152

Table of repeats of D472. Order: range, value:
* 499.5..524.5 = 117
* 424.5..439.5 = 154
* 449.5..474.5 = 152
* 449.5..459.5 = 150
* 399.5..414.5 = 162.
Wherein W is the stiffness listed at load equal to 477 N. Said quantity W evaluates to 151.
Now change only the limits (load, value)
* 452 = 150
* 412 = 155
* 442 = 148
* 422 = 154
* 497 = 156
